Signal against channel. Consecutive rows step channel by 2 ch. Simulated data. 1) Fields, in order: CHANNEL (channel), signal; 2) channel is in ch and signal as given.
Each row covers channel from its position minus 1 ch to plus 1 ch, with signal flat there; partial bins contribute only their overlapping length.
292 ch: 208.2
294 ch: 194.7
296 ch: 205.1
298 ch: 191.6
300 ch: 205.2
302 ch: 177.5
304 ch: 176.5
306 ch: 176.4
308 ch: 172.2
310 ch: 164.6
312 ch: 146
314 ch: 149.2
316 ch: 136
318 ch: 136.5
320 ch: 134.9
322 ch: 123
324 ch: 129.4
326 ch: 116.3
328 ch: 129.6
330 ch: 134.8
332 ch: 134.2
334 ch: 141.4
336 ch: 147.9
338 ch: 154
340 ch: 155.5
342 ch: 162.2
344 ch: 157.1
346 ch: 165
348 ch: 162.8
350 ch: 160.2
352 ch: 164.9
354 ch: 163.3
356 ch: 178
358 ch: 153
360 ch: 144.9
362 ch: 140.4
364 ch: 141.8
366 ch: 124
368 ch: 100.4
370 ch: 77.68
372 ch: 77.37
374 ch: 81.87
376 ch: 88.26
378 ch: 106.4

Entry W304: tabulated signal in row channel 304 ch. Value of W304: 176.5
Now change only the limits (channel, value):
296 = 205.1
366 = 124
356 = 178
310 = 164.6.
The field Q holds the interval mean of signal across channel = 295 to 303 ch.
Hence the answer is 195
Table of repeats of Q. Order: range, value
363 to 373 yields 104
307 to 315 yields 158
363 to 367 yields 133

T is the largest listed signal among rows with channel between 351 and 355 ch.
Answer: 164.9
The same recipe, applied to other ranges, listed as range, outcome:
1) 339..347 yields 165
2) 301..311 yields 177.5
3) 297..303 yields 205.2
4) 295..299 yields 205.1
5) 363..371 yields 141.8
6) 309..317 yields 164.6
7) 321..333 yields 134.8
